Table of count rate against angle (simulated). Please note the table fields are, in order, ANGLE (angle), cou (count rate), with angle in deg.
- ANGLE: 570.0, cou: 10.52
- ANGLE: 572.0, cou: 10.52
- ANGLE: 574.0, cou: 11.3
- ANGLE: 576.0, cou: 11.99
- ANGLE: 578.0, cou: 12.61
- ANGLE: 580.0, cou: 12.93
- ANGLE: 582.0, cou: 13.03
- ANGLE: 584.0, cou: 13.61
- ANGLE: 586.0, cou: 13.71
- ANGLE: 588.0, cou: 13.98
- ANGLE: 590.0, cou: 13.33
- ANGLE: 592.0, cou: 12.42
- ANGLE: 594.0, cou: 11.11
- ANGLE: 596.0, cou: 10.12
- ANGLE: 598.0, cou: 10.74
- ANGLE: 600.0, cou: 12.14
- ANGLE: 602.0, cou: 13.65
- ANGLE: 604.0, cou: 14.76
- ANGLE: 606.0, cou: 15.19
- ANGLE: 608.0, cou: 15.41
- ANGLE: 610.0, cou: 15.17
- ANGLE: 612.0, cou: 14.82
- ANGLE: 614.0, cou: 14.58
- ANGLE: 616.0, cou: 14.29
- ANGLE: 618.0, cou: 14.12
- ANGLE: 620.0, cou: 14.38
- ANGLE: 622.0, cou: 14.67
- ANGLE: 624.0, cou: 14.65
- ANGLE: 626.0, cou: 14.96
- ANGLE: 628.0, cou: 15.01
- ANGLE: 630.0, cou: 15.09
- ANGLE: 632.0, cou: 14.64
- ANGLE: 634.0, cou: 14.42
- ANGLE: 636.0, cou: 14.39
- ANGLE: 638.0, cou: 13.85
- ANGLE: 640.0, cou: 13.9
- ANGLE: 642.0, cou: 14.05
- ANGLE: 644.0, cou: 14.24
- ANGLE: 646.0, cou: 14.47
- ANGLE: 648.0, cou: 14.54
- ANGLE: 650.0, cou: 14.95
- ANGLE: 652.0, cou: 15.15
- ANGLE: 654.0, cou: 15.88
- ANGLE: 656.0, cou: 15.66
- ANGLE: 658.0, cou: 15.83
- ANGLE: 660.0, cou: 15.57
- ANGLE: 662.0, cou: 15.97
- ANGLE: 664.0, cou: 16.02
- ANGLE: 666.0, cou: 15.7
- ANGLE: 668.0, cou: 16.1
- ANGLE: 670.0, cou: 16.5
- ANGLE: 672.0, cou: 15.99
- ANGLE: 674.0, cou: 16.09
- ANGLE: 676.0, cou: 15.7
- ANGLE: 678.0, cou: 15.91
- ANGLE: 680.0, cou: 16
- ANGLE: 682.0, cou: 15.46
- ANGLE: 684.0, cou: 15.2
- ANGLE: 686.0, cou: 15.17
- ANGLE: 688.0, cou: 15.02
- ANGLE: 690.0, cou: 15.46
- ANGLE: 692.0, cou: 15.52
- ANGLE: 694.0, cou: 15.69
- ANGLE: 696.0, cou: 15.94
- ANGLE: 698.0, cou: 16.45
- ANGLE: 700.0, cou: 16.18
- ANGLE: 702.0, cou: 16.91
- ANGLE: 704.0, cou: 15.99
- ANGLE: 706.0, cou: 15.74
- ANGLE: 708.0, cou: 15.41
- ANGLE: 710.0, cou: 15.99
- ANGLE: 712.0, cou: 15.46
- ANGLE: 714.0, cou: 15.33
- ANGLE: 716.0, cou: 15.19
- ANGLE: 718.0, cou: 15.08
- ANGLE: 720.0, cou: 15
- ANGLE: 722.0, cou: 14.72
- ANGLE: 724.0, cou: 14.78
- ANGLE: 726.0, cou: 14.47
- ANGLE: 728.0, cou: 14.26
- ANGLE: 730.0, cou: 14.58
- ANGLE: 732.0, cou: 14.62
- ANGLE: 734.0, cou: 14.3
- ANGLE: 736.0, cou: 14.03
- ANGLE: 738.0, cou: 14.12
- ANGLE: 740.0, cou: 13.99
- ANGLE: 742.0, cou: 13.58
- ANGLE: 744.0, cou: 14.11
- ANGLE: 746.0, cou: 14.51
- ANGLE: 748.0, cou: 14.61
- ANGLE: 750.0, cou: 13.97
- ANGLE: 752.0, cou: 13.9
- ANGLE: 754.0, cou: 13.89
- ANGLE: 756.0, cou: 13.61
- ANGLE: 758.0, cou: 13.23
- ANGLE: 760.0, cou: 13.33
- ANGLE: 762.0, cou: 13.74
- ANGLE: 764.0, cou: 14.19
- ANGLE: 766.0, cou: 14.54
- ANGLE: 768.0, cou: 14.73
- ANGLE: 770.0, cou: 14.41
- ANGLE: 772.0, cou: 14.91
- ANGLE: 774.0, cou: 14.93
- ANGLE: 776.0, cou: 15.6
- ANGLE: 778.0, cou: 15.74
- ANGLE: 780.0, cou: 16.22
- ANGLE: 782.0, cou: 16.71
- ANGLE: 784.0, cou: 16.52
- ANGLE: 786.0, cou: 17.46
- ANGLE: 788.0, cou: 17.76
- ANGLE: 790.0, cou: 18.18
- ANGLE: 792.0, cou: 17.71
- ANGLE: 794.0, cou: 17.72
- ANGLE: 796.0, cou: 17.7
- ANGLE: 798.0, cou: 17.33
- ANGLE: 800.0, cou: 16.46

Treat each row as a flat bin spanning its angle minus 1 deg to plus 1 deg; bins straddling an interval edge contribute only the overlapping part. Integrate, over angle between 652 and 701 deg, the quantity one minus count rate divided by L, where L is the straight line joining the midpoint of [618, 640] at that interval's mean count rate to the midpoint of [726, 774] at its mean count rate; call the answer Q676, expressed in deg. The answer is -4.70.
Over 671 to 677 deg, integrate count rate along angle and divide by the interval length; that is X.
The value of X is 15.9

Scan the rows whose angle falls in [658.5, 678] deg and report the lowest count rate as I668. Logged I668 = 15.57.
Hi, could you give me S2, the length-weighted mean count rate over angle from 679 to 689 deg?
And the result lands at 15.4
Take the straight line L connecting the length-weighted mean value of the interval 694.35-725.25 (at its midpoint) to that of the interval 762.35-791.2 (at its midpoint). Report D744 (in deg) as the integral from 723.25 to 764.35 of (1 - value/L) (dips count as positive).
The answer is 4.26 deg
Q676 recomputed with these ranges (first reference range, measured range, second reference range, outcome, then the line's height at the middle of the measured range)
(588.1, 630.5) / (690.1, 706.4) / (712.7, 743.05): -1.9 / 14.4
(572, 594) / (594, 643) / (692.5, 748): -2.8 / 13.3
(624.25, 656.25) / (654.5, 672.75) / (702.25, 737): -1.4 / 14.8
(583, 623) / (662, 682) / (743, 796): -2.3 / 14.3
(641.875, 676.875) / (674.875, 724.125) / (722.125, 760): -2.5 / 14.8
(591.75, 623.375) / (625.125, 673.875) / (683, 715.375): -1.8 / 14.6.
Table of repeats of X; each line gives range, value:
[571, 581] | 11.9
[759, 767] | 13.9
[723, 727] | 14.6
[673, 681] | 15.9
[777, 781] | 16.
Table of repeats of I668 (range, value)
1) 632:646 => 13.85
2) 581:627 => 10.12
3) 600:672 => 12.14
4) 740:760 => 13.23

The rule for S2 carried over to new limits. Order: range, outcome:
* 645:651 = 14.7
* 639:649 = 14.2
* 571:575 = 10.9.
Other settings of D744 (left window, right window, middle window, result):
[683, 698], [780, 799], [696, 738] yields 2.0 deg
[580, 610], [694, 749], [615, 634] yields -1.5 deg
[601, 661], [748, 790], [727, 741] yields 0.6 deg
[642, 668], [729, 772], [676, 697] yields -0.9 deg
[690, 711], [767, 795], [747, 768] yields 3.0 deg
